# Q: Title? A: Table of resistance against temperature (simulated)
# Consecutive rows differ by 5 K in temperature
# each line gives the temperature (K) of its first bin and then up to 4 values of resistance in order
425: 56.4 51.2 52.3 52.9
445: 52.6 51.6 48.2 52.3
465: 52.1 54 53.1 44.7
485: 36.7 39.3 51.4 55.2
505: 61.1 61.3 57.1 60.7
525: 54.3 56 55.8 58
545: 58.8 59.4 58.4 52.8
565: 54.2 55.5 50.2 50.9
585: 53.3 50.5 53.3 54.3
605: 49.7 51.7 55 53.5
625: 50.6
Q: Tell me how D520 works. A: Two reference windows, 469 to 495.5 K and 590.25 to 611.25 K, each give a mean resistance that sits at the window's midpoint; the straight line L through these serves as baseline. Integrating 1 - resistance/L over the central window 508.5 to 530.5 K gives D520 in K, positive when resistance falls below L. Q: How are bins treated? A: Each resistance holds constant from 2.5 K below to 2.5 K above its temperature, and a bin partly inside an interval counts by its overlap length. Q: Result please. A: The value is -4.7 K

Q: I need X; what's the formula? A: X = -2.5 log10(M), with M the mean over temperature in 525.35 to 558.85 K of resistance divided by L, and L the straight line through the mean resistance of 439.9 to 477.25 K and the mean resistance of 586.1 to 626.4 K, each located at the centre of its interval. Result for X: -0.100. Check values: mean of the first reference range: 52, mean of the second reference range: 52.4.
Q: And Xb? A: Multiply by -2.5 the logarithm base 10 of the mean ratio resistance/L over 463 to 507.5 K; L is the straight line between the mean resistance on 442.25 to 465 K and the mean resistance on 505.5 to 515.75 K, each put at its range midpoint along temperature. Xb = 0.13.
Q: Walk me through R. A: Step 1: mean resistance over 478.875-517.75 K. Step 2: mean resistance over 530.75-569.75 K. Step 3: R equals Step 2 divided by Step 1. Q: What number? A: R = 1.11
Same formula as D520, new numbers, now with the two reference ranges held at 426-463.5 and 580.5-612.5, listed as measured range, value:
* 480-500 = 2.9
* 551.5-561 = -0.8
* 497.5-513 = -2.2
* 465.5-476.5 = -0.3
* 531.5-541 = -0.9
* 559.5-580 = -0.4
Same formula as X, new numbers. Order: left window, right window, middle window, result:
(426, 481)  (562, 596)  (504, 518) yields -0.15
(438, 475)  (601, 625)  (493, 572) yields -0.09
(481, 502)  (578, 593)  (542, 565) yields -0.15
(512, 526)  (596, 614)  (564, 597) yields 0.03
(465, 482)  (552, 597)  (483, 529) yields -0.03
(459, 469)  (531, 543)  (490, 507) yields 0.03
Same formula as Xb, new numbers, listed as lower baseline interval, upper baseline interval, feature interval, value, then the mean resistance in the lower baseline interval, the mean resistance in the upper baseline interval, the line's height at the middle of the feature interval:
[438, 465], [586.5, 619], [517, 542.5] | -0.10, 51.5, 52.5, 52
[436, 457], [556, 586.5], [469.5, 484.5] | 0.08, 51.5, 53.1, 51.9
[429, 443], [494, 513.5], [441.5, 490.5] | 0.12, 52.2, 57.7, 54.7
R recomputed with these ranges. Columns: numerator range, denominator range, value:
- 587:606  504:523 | 0.87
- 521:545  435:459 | 1.10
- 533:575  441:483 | 1.10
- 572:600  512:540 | 0.91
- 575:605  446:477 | 1.00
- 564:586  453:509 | 1.05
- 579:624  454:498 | 1.09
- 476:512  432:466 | 0.97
